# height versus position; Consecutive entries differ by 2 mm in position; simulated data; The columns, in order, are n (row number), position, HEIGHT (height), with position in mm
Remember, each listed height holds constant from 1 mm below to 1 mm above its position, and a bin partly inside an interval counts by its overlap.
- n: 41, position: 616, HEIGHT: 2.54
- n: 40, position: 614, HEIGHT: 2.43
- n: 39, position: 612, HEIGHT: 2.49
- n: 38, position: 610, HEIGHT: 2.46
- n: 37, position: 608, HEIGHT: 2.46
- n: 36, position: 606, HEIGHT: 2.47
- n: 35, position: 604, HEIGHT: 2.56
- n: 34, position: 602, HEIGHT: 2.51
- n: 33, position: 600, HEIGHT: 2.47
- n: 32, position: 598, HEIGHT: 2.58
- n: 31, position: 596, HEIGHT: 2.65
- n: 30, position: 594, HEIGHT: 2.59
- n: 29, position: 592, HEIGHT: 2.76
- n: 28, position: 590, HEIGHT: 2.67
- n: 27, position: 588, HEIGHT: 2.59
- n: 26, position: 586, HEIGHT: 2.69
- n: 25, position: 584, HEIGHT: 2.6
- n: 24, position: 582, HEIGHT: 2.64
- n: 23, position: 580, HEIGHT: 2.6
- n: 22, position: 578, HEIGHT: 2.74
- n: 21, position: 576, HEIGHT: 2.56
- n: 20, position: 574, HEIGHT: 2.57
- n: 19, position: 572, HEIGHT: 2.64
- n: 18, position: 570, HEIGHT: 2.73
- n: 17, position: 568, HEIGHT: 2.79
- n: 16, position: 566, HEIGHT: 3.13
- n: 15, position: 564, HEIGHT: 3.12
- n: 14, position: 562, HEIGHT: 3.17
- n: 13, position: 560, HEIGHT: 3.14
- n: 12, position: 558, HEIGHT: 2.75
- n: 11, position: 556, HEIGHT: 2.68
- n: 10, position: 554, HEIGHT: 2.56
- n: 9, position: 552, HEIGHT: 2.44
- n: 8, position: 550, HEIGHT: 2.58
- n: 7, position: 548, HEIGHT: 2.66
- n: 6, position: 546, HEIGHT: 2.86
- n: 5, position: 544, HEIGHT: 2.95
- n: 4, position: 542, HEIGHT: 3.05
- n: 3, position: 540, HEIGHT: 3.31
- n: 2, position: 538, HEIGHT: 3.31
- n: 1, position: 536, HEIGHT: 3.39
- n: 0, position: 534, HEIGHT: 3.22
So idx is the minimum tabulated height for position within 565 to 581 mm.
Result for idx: 2.56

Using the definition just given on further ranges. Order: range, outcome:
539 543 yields 3.05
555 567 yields 2.68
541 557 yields 2.44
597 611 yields 2.46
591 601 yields 2.47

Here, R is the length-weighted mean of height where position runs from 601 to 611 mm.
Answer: 2.49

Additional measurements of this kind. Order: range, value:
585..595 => 2.66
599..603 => 2.49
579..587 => 2.63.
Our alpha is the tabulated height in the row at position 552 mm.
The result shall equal 2.44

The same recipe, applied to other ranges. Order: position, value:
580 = 2.6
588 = 2.59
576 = 2.56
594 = 2.59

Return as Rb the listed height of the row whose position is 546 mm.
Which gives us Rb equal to 2.86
